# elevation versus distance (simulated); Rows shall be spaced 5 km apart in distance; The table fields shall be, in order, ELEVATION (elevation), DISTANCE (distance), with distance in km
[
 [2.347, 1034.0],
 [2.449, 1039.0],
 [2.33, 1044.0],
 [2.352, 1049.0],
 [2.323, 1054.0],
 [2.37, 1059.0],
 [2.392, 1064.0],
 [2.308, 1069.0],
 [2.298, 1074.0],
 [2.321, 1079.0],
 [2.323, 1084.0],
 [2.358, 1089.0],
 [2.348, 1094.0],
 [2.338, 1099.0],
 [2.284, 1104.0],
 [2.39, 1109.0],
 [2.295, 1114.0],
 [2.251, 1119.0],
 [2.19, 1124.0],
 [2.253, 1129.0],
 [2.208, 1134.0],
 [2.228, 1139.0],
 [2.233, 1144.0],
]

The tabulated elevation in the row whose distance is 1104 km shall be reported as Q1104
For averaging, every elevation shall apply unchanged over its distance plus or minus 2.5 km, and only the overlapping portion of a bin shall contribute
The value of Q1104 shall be 2.284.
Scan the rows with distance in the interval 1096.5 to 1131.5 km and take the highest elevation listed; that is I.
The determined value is 2.39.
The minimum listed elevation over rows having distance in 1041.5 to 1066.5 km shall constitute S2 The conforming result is 2.323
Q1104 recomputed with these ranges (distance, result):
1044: 2.33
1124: 2.19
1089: 2.358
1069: 2.308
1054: 2.323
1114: 2.295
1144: 2.233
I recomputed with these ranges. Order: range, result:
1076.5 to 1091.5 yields 2.358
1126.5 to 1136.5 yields 2.253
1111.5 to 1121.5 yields 2.295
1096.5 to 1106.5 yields 2.338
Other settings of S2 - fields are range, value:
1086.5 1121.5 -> 2.251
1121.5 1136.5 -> 2.19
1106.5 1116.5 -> 2.295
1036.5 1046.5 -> 2.33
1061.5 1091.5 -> 2.298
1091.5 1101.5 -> 2.338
